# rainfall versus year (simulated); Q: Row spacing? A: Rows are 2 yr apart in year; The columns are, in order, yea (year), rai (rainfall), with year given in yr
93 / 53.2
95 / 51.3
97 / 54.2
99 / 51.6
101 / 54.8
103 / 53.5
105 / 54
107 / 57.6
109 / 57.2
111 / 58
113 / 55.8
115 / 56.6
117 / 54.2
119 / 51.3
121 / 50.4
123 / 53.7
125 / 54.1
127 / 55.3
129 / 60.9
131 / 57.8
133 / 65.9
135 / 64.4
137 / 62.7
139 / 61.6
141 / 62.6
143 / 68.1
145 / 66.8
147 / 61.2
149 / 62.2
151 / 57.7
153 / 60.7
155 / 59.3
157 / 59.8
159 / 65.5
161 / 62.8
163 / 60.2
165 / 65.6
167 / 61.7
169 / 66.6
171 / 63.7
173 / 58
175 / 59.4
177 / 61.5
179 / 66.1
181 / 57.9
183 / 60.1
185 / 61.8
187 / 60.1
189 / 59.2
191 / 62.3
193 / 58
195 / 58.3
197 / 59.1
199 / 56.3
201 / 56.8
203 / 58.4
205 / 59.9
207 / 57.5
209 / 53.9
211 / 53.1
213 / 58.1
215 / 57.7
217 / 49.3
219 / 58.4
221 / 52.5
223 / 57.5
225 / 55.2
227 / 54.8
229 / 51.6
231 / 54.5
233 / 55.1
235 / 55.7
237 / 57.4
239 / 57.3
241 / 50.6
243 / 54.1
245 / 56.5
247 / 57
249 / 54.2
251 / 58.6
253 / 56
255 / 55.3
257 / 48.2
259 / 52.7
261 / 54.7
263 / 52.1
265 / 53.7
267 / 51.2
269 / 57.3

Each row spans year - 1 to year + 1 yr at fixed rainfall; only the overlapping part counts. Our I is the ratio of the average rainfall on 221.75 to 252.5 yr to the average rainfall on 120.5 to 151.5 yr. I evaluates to 0.9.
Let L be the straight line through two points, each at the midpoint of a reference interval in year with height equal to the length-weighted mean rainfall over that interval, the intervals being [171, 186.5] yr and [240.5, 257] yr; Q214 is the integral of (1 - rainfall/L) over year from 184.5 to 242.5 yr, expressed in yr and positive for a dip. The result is 1.5 yr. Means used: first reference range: 60.9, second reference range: 55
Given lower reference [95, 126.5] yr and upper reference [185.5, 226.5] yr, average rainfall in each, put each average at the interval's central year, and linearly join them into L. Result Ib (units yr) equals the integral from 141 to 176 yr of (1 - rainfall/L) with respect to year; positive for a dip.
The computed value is -4.1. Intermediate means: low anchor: 54.4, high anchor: 57.1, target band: 62.3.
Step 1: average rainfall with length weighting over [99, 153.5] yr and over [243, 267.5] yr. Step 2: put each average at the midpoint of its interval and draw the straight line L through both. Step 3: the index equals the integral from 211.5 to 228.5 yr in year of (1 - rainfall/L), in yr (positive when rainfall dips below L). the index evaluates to 0.0 yr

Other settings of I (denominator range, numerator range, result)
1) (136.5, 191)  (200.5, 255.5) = 0.90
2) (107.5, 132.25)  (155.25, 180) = 1.12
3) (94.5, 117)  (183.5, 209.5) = 1.07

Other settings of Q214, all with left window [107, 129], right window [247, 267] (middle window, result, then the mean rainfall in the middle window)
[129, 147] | -2.8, 63.4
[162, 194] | -4.0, 61.4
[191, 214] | -1.3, 57.4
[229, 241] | -0.2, 55.2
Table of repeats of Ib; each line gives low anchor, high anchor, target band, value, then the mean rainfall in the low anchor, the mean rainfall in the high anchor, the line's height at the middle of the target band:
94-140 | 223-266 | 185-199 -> -1.04 yr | 56.4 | 54.6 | 55.3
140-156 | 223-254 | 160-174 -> -0.41 yr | 62.3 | 55.3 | 60.9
